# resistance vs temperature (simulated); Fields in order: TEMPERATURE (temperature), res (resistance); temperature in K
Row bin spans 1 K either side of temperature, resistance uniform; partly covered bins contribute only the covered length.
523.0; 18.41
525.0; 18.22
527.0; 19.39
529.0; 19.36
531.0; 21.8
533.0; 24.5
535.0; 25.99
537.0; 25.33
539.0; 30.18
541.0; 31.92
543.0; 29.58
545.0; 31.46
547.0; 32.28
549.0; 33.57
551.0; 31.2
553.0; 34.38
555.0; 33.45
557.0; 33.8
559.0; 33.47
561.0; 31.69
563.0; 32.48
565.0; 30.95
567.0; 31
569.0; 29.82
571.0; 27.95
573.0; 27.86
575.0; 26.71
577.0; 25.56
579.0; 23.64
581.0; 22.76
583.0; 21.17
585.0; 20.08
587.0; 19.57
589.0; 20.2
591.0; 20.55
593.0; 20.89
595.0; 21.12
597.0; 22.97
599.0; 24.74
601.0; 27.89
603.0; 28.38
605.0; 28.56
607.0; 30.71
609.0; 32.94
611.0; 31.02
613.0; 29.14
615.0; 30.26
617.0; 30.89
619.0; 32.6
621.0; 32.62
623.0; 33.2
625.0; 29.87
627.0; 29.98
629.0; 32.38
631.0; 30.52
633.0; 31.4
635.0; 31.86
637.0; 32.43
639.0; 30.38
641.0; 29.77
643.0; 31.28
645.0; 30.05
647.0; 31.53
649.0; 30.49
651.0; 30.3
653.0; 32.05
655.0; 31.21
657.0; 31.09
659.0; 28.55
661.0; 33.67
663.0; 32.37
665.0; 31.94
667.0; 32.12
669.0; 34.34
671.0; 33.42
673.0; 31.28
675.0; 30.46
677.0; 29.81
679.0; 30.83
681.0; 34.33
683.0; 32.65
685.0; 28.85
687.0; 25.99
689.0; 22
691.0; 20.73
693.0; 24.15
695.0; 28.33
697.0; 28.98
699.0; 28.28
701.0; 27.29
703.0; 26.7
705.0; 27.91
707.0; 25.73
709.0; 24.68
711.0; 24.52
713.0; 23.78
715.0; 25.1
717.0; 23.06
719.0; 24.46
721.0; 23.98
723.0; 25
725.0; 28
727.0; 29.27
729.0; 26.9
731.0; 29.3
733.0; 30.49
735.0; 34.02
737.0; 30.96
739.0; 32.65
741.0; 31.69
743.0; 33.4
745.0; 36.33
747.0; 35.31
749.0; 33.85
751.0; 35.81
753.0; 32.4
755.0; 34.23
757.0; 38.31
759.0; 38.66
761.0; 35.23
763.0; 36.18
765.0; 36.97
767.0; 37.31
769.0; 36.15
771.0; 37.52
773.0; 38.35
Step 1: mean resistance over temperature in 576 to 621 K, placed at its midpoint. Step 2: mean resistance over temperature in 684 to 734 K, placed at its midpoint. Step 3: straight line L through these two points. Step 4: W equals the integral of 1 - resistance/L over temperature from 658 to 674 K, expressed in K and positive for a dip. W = -3.8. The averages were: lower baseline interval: 25.9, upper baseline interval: 26.1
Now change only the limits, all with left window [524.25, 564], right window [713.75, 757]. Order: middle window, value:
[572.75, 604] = 6.3 K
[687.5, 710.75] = 3.3 K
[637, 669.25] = -1.7 K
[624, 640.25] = -0.8 K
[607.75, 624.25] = -1.2 K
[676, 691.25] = 0.7 K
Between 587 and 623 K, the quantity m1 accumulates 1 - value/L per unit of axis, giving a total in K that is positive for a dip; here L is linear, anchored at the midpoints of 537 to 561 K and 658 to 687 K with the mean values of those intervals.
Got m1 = 5.1 K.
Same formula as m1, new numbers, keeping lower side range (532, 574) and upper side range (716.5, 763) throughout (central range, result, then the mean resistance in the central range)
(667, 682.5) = -0.40 K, 32.1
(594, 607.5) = 2.06 K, 26.2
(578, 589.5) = 3.55 K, 21.3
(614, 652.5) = -0.13 K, 31.2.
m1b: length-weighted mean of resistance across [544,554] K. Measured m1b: 32.6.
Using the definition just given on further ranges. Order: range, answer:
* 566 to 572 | 29.6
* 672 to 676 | 30.9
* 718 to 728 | 26.1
